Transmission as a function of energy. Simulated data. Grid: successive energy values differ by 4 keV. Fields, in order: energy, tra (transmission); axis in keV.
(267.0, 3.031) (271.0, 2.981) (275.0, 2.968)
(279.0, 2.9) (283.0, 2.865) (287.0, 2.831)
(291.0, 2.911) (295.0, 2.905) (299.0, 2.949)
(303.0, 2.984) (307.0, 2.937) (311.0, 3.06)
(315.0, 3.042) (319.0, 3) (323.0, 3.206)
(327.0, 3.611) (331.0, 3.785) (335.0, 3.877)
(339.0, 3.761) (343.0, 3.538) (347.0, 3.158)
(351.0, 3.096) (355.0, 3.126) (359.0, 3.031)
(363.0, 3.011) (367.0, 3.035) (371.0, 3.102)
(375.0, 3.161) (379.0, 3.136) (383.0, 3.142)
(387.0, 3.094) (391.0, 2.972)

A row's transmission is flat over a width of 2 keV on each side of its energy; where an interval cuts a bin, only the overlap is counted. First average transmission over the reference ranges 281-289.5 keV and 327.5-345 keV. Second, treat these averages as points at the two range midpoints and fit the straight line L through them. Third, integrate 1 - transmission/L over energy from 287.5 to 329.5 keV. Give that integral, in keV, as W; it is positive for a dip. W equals 2.43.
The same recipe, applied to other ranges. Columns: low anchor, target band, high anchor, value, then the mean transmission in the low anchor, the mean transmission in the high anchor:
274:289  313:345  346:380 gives -5.0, 2.89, 3.09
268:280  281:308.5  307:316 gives 0.8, 2.96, 3.03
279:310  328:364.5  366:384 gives -4.1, 2.92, 3.12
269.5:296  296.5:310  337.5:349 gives 0.6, 2.91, 3.47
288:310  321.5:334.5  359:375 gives -2.6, 2.94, 3.06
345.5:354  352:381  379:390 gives 0.3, 3.13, 3.11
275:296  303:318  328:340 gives 1.5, 2.89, 3.8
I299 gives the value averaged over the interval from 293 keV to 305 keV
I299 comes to 2.95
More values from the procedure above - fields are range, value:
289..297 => 2.91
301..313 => 2.99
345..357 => 3.13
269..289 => 2.91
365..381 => 3.11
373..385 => 3.15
